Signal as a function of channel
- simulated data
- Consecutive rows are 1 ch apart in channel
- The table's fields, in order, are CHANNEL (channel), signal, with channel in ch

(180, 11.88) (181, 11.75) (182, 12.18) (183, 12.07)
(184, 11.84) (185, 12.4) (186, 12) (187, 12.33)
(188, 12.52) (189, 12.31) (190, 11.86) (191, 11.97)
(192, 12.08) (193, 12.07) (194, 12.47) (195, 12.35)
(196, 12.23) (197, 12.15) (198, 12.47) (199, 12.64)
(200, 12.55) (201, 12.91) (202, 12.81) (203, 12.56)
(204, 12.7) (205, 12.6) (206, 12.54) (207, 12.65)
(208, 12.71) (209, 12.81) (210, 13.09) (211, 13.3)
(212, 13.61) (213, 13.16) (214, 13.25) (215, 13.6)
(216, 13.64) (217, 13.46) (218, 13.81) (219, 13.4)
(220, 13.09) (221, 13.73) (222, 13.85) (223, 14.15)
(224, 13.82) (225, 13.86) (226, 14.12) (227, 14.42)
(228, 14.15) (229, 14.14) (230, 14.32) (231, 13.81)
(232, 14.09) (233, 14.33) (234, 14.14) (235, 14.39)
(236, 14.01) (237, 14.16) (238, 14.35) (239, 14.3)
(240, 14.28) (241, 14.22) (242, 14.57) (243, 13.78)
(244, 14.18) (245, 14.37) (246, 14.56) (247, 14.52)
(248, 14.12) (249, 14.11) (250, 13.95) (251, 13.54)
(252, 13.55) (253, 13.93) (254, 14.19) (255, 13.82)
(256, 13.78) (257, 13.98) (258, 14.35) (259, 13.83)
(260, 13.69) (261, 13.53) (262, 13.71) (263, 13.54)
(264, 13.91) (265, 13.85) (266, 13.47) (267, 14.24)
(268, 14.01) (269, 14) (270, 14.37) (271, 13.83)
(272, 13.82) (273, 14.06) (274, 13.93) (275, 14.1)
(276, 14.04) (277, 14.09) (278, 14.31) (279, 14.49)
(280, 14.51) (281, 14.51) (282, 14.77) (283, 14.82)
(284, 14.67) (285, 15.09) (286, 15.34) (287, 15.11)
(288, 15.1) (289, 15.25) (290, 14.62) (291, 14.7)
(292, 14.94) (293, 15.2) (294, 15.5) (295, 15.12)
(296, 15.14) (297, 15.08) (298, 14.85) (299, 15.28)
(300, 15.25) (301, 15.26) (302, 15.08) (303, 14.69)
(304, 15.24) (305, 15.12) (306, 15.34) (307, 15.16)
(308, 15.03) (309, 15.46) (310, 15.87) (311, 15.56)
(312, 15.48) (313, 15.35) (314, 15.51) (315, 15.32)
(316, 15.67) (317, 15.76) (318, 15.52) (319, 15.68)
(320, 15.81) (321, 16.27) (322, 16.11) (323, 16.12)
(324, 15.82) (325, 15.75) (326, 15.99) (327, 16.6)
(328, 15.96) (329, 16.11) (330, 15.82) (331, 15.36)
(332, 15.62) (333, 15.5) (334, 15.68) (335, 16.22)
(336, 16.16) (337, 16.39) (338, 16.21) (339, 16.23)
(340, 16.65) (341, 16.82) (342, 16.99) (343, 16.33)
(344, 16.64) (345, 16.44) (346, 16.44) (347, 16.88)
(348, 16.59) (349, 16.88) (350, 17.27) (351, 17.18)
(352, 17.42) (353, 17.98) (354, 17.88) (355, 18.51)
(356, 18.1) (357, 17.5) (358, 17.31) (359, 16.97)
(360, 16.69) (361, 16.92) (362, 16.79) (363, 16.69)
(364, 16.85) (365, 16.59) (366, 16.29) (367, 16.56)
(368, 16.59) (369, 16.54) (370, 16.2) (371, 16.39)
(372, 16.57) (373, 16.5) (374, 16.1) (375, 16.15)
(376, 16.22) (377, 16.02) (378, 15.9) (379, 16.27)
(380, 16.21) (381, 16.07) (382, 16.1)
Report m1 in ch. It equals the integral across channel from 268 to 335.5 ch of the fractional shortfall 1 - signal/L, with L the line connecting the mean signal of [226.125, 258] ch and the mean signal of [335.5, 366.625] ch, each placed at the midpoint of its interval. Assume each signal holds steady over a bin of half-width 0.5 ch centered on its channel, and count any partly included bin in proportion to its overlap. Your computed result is 2.1 ch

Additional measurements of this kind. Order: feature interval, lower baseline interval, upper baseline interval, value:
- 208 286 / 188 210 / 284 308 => -1.37 ch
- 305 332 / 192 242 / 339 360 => 0.91 ch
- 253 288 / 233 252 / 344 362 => 1.81 ch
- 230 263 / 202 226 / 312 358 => 0.11 ch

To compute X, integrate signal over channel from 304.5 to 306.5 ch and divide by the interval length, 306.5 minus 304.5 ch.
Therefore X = 15.2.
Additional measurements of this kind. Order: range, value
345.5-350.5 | 16.8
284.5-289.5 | 15.2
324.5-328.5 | 16.1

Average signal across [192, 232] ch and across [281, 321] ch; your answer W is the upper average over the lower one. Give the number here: 1.15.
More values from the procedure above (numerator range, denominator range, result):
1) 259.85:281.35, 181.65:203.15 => 1.14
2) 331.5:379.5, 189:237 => 1.26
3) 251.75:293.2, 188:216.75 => 1.12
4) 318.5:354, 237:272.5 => 1.17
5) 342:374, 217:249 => 1.20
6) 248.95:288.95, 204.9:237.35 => 1.04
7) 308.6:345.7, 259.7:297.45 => 1.11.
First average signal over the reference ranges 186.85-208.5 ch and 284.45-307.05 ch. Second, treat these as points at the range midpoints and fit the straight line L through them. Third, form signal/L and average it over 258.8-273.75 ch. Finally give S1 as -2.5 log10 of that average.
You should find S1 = 0.03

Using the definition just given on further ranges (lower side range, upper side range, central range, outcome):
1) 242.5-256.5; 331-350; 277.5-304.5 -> 0.010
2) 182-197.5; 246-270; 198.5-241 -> -0.050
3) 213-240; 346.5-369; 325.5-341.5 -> 0.029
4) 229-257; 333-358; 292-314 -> 0.034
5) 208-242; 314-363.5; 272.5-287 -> 0.044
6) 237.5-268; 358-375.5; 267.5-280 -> 0.029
